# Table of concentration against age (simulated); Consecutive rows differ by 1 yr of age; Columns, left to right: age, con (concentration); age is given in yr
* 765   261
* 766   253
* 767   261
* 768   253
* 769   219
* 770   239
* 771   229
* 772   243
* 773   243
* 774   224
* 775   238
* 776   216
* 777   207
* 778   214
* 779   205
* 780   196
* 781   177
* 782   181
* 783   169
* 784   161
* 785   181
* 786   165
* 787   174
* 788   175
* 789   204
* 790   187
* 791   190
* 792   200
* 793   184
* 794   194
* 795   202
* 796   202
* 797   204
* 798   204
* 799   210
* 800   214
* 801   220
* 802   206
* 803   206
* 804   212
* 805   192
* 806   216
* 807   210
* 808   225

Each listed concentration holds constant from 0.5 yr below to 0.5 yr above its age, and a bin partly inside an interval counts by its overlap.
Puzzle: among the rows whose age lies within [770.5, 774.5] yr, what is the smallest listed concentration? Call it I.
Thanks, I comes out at 224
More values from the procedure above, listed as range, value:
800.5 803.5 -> 206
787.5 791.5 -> 175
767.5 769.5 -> 219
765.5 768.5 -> 253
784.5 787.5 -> 165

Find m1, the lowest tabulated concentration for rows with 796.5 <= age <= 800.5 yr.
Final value 204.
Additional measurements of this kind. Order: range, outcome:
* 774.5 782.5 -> 177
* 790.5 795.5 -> 184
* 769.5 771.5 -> 229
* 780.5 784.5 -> 161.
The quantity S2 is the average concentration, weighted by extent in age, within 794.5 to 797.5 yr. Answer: 203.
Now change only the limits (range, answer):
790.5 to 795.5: 194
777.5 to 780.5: 205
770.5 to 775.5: 235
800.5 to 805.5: 207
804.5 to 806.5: 204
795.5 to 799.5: 205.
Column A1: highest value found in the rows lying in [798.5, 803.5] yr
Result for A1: 220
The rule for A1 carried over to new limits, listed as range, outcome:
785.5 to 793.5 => 204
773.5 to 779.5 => 238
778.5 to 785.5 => 205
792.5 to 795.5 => 202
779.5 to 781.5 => 196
